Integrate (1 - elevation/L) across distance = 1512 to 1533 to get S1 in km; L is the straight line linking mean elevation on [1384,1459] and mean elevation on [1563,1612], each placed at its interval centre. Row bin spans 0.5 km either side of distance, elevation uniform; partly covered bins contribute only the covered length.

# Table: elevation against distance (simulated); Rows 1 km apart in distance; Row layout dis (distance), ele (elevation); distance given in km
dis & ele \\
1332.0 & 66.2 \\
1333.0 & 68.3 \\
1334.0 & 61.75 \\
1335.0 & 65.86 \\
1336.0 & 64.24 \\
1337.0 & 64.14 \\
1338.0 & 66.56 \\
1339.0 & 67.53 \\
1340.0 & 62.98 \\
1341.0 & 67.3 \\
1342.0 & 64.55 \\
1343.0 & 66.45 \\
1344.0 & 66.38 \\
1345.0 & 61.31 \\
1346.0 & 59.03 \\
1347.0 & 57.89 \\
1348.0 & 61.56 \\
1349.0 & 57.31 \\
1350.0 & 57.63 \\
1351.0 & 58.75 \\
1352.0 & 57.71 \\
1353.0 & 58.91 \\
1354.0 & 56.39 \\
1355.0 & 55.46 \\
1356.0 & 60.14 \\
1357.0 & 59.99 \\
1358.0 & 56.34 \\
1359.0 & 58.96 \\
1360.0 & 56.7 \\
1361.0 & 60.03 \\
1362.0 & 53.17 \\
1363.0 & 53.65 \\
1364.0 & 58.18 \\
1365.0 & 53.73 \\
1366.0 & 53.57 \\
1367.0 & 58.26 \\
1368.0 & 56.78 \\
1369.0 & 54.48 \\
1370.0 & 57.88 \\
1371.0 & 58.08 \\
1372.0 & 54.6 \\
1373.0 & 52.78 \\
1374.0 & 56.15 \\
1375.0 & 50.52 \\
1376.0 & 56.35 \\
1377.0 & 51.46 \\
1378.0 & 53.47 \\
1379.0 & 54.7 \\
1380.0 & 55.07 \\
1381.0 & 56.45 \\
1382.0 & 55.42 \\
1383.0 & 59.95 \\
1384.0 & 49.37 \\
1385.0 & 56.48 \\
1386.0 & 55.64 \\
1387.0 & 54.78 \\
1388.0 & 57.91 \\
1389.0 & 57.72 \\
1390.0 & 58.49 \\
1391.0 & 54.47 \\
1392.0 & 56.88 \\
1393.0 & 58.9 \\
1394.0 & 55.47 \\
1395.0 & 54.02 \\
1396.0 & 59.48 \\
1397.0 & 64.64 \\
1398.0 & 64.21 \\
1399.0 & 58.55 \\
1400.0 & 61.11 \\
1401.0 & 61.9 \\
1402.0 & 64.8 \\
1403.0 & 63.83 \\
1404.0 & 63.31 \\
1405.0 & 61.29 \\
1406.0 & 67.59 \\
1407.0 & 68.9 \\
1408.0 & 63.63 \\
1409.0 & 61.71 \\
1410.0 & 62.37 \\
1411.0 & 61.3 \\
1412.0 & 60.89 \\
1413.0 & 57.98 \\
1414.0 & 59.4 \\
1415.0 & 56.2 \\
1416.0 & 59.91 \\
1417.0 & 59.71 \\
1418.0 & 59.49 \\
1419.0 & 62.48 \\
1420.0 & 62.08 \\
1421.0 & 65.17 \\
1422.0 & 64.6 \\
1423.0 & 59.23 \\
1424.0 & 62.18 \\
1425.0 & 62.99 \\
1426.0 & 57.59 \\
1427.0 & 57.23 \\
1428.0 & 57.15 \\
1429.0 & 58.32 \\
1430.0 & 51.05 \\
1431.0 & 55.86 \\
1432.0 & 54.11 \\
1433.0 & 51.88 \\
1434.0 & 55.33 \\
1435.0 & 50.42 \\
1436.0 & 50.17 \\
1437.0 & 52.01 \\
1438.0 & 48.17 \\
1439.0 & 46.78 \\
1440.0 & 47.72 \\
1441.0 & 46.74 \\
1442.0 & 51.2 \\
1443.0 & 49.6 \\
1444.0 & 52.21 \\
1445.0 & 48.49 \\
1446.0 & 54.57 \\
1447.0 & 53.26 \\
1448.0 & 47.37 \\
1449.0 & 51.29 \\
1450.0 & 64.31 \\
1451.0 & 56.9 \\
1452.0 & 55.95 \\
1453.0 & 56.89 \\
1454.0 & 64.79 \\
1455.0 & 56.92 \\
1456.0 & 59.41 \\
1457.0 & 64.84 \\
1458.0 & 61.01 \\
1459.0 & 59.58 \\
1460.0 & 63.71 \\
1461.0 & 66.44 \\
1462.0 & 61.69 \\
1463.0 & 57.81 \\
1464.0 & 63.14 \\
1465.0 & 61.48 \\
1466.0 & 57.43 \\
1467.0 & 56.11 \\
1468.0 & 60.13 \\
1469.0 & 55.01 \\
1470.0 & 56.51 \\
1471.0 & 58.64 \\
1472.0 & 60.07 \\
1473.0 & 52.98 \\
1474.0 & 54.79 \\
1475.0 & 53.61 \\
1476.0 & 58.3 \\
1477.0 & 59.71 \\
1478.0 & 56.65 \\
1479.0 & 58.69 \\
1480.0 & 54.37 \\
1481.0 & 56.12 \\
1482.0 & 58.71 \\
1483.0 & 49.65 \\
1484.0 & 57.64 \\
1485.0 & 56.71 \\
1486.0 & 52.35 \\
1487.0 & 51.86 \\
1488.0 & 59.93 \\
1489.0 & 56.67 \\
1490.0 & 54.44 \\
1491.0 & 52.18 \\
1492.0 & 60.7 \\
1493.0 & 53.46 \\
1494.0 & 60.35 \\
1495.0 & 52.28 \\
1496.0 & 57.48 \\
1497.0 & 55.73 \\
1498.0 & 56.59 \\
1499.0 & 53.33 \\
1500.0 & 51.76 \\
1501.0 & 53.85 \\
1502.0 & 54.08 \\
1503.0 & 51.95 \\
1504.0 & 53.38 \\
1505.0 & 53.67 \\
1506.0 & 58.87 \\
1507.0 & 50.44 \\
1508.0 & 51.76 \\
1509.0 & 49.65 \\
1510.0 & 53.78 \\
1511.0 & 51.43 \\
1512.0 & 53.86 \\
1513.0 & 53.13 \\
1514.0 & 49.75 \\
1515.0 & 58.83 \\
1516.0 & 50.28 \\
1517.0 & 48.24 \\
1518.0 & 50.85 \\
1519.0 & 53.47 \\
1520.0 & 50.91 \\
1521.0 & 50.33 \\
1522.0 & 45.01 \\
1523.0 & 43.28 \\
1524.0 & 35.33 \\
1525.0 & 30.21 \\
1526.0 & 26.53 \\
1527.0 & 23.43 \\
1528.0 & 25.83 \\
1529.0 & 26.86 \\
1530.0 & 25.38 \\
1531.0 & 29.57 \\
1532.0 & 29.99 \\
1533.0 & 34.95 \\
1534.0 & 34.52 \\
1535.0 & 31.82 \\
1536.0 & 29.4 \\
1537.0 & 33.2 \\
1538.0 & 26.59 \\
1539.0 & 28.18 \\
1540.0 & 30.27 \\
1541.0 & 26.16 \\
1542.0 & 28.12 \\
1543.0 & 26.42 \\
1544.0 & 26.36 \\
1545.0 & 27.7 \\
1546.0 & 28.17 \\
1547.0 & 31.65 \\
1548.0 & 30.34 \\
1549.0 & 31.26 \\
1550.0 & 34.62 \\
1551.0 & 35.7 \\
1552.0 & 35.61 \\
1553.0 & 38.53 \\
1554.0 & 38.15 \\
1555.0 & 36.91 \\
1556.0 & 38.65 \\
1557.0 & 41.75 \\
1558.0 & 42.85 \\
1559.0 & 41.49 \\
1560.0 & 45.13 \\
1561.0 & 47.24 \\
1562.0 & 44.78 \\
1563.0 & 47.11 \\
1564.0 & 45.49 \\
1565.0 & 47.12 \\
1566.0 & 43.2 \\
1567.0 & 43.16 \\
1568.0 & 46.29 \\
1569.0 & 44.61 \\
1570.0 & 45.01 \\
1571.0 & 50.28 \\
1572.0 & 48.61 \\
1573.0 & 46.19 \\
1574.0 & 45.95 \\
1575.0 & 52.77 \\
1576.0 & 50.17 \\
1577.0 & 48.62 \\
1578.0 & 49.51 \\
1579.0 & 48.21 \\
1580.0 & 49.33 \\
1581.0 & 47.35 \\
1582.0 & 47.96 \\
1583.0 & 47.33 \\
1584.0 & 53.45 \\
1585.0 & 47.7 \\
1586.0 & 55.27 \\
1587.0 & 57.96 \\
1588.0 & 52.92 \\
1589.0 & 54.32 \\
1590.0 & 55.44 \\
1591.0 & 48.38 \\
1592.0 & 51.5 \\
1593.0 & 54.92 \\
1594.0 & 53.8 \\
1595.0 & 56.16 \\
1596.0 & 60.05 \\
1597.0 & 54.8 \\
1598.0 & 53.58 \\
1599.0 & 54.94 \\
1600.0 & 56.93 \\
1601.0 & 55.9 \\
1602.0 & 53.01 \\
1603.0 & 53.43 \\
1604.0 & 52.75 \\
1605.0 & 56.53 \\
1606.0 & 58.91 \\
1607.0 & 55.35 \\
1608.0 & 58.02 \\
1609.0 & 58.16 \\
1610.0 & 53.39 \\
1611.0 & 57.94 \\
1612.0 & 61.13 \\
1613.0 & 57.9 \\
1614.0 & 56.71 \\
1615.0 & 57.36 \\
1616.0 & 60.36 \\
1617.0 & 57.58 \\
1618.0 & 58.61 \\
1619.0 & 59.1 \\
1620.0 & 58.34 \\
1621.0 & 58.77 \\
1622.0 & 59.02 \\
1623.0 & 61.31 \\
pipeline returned 5.3 km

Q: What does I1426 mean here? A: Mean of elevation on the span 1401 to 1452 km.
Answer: 57.2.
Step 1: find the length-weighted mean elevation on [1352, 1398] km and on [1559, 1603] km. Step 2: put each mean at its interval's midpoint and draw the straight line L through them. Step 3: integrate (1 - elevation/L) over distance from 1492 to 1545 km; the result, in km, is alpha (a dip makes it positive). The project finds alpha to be 9.2 km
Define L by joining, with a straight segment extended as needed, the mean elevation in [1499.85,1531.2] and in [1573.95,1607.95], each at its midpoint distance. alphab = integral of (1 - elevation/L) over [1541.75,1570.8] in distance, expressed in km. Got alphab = 6.55 km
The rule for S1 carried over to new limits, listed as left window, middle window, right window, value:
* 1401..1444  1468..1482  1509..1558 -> -2.54 km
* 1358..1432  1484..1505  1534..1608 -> -1.82 km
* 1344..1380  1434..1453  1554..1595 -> 0.57 km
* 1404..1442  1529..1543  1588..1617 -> 6.66 km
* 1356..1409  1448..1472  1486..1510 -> -1.63 km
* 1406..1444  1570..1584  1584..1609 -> 1.61 km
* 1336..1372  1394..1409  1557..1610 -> -1.26 km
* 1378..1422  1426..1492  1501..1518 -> 0.00 km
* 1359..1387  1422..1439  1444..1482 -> 0.48 km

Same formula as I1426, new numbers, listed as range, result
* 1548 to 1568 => 40.9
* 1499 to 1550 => 40.1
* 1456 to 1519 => 56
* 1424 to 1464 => 55.6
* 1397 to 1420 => 61.9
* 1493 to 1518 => 53.5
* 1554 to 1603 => 49.2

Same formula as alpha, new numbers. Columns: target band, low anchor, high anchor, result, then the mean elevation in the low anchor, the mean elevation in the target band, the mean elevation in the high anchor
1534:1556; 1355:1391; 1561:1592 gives 8.1 km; 55.9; 31.4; 48.8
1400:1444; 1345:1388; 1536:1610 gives -3.7 km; 56.4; 58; 45.3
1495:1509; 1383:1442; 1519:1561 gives -4.3 km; 58.1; 53.8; 34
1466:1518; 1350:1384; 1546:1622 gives -2.5 km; 56.1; 54.9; 49.7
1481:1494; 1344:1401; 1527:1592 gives -2.5 km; 57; 55.6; 40.3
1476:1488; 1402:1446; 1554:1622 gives -0.1 km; 57.5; 56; 51.5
